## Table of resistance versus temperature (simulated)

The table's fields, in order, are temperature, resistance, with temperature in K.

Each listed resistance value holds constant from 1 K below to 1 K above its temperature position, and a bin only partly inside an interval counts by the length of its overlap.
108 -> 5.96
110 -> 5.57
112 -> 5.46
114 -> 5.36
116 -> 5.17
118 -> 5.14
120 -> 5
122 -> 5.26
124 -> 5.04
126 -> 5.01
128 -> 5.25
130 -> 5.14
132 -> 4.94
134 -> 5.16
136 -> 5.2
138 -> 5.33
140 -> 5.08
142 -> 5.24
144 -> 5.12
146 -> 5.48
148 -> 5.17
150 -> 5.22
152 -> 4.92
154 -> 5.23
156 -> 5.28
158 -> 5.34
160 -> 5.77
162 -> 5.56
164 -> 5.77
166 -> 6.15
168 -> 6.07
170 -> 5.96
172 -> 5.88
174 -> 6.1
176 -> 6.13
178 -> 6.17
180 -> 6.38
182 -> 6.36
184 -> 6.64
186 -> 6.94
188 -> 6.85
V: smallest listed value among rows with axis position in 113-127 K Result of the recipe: 5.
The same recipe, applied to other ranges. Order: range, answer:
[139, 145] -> 5.08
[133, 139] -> 5.16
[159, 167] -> 5.56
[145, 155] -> 4.92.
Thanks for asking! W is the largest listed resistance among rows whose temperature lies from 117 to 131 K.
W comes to 5.26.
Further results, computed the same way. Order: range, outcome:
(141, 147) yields 5.48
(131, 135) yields 5.16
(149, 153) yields 5.22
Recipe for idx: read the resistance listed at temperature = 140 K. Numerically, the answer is 5.08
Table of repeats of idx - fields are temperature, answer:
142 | 5.24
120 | 5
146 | 5.48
